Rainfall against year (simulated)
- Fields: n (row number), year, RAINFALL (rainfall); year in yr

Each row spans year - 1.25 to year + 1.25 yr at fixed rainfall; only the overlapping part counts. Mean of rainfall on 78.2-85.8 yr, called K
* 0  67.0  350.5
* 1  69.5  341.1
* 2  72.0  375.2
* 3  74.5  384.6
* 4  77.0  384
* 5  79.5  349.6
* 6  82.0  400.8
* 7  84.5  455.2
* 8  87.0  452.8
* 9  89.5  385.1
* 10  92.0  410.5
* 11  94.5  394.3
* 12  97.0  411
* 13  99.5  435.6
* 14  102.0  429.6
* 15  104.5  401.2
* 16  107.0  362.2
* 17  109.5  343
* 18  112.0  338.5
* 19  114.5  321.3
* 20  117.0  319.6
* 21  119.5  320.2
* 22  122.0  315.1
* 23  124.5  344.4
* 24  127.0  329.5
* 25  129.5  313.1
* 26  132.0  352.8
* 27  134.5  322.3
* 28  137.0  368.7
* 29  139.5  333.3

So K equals 402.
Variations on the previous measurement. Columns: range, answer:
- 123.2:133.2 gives 335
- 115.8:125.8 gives 325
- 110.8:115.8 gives 330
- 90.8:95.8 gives 402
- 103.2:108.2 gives 382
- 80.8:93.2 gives 421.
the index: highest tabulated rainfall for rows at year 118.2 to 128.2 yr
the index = 344.4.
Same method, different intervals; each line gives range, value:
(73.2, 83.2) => 400.8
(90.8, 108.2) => 435.6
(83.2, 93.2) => 455.2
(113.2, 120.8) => 321.3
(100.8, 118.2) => 429.6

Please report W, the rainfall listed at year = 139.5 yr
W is 333.3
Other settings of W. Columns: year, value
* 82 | 400.8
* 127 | 329.5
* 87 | 452.8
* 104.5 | 401.2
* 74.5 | 384.6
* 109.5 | 343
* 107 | 362.2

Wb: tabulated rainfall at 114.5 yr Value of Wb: 321.3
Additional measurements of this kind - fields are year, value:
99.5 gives 435.6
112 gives 338.5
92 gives 410.5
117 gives 319.6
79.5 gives 349.6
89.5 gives 385.1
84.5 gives 455.2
